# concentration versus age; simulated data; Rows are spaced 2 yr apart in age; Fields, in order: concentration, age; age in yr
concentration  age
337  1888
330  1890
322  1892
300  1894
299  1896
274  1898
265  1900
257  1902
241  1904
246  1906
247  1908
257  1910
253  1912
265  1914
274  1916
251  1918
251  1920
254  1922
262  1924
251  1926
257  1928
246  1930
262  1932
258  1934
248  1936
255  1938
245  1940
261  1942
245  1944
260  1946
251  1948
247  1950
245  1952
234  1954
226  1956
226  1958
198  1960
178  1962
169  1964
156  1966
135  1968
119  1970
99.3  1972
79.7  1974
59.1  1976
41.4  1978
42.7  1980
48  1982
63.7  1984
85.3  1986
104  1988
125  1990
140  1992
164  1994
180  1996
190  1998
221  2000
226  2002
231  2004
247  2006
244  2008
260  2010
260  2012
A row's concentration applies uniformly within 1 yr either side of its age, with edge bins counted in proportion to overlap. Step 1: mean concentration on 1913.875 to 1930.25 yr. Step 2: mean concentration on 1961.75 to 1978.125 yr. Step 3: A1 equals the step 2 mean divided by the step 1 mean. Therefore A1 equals 0.45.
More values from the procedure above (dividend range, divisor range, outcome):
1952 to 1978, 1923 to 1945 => 0.61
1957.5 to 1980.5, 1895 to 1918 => 0.48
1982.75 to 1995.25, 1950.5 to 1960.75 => 0.50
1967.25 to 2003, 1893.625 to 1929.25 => 0.45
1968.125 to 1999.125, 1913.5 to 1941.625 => 0.41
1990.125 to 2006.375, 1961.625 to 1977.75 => 1.64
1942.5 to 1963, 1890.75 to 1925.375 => 0.87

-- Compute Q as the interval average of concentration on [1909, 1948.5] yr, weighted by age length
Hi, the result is 255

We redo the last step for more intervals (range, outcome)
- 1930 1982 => 188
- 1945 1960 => 238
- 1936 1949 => 252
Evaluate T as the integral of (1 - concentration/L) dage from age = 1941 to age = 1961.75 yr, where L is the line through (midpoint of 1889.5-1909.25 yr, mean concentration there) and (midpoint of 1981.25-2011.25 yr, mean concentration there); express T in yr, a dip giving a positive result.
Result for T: -1.63 yr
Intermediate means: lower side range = 277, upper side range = 170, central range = 237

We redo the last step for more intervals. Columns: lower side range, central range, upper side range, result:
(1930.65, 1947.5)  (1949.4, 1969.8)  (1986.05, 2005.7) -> 2.62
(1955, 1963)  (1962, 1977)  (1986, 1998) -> 5.40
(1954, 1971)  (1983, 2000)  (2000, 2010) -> 6.49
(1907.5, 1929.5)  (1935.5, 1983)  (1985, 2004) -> 7.92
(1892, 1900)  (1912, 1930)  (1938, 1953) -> 0.92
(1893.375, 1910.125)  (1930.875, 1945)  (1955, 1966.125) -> -2.01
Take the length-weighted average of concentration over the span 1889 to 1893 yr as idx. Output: 326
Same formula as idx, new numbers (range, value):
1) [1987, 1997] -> 143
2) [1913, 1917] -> 270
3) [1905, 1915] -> 254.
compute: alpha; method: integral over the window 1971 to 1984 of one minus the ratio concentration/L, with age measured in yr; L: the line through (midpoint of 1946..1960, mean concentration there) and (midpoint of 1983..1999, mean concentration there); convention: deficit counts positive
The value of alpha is 8.3 yr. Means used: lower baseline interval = 237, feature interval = 61.9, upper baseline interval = 132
